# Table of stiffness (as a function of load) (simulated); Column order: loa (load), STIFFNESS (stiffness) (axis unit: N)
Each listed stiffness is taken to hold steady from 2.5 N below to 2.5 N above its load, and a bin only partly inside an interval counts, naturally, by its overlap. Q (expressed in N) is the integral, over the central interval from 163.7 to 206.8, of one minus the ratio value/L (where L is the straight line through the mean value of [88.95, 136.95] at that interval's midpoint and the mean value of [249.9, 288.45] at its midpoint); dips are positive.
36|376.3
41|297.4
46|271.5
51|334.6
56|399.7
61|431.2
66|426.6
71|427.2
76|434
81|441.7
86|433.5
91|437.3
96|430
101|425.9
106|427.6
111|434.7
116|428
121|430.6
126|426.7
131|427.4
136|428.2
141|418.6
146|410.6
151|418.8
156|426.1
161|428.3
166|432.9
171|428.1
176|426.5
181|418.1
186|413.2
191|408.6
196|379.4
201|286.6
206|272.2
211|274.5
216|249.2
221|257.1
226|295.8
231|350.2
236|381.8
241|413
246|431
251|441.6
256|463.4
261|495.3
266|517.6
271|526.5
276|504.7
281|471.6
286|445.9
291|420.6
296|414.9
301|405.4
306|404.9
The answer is 6.19 N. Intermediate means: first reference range 430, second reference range 485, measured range 389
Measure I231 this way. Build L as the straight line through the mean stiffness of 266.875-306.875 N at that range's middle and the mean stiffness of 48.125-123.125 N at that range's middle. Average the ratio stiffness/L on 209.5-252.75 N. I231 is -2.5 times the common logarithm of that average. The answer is 0.28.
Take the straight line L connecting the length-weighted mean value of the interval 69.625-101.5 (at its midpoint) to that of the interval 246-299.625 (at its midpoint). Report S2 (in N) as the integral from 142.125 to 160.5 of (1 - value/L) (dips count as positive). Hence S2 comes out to 1.1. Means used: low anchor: 433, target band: 420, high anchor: 467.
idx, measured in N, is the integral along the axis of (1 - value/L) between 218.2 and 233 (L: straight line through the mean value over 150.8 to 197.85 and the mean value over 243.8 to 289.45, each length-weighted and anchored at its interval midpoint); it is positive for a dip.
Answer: 5.0 N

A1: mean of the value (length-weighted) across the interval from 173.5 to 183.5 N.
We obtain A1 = 422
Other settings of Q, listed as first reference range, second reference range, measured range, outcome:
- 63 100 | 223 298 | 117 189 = 1.8 N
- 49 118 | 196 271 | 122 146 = -1.1 N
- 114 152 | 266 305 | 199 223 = 9.4 N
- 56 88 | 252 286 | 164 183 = 1.4 N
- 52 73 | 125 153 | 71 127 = -1.8 N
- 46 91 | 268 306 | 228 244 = 2.3 N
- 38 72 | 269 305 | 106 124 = -1.9 N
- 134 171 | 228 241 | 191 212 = 4.0 N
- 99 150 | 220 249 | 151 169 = -1.0 N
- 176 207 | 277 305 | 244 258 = -1.2 N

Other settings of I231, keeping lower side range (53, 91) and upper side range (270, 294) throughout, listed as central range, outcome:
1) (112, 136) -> 0.02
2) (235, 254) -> 0.10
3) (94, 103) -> 0.01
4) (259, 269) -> -0.09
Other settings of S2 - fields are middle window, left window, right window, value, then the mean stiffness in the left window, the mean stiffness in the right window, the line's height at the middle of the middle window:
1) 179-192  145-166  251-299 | 0.6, 423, 471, 435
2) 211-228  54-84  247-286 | 7.3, 427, 484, 470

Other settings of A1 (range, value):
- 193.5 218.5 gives 292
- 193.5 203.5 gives 333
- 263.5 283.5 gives 505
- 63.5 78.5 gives 429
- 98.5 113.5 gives 429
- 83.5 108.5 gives 431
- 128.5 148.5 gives 421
